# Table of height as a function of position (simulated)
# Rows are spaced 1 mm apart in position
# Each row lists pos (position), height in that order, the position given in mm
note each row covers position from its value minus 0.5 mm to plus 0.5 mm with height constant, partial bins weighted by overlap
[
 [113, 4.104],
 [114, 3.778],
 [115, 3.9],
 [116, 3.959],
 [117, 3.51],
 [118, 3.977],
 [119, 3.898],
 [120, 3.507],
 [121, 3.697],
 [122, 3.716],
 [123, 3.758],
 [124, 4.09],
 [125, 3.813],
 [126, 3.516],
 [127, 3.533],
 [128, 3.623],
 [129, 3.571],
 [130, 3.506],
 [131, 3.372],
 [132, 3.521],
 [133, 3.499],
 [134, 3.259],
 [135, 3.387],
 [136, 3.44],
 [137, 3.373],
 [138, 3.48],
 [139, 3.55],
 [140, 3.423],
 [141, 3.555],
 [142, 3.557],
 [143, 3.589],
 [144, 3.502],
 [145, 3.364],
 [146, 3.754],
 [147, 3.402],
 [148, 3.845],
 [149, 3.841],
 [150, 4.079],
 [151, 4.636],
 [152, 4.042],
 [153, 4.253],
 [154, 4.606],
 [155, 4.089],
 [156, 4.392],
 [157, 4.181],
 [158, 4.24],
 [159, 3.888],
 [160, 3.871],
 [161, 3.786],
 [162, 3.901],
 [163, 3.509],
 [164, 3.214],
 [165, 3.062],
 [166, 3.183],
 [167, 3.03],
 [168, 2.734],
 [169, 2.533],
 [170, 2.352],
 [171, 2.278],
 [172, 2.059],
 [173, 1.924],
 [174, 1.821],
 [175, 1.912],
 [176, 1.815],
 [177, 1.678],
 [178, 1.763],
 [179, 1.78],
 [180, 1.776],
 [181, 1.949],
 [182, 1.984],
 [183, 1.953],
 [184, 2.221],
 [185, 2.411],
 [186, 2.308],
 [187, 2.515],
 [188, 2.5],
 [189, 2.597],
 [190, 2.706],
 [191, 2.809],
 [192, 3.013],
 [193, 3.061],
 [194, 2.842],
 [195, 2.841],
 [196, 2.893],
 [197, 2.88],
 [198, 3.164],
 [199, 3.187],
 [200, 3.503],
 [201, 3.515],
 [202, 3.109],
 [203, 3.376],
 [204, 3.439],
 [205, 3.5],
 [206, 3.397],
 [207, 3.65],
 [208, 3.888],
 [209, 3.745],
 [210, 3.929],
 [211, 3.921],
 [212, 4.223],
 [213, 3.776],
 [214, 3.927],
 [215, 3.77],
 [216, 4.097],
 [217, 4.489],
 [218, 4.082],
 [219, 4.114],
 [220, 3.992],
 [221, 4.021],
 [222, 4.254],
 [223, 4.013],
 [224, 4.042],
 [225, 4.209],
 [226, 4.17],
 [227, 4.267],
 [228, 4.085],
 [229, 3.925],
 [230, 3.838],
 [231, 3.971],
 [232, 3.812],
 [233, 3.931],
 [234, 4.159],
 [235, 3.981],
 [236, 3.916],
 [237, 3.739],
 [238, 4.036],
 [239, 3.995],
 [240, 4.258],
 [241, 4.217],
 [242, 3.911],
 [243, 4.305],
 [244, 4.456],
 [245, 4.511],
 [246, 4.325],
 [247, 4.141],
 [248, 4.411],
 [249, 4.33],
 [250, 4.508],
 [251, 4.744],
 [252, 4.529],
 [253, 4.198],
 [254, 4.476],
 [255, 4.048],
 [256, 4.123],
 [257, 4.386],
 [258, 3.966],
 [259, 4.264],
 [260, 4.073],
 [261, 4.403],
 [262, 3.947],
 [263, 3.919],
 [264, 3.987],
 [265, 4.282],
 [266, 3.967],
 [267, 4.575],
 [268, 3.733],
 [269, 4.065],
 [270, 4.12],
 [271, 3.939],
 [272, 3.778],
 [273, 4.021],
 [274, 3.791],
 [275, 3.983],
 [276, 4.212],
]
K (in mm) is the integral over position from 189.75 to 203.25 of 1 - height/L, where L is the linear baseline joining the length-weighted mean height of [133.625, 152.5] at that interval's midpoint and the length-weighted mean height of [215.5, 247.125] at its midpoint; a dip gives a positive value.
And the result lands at 2.94 mm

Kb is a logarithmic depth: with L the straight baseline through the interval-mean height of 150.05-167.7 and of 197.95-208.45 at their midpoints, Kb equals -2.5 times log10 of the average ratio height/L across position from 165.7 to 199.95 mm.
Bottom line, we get 0.43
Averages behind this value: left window 3.87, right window 3.44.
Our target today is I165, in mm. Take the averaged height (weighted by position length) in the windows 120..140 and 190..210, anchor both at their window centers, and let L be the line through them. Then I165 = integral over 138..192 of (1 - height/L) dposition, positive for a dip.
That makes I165 5.8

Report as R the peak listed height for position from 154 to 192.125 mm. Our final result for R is 4.606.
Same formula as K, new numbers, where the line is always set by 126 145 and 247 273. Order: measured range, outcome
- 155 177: 3.7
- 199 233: 0.6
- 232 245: -0.1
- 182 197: 4.7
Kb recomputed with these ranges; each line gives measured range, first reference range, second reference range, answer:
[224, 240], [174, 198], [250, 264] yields -0.126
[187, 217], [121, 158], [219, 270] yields 0.185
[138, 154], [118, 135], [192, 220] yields -0.050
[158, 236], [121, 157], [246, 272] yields 0.222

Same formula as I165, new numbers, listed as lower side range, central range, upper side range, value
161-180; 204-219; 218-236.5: -1.10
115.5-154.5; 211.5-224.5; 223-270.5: -0.09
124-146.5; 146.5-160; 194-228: -2.02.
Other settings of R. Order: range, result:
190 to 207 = 3.65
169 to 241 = 4.489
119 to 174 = 4.636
